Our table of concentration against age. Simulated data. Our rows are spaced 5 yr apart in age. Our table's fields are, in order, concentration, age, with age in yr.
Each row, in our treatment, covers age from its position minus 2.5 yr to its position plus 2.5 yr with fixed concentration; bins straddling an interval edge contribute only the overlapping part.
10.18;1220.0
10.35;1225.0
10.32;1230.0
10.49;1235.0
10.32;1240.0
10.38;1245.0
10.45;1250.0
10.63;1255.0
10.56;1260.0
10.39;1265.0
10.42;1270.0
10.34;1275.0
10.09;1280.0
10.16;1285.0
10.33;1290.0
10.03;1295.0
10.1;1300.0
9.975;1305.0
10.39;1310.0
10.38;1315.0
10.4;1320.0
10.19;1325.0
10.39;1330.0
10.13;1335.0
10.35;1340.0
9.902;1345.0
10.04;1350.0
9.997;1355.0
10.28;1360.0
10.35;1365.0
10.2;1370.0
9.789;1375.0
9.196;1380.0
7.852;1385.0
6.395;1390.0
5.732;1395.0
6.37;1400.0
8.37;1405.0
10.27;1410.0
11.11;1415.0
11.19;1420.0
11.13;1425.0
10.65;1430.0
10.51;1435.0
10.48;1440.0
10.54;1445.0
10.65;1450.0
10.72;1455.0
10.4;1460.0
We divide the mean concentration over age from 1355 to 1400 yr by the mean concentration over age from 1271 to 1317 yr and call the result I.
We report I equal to 0.85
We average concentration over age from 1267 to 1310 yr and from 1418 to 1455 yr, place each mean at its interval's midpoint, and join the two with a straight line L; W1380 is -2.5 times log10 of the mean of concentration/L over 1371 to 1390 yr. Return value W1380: 0.21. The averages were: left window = 10.2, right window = 10.7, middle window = 8.71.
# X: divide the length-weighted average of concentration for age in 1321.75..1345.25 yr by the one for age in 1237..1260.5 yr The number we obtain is 0.98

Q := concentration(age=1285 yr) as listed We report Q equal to 10.16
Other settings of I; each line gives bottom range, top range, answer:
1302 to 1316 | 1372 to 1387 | 0.88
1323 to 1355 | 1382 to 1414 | 0.76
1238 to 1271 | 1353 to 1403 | 0.82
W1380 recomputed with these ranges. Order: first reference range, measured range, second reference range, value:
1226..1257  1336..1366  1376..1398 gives -0.23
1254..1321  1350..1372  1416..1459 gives 0.03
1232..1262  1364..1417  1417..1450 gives 0.23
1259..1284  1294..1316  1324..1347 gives 0.01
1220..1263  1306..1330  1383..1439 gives -0.05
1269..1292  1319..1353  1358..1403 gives -0.11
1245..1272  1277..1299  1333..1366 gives 0.02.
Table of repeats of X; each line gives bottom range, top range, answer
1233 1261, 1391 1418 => 0.79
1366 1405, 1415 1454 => 1.34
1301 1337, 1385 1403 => 0.63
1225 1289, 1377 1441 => 0.88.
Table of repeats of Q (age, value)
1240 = 10.32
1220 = 10.18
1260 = 10.56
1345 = 9.902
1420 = 11.19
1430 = 10.65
